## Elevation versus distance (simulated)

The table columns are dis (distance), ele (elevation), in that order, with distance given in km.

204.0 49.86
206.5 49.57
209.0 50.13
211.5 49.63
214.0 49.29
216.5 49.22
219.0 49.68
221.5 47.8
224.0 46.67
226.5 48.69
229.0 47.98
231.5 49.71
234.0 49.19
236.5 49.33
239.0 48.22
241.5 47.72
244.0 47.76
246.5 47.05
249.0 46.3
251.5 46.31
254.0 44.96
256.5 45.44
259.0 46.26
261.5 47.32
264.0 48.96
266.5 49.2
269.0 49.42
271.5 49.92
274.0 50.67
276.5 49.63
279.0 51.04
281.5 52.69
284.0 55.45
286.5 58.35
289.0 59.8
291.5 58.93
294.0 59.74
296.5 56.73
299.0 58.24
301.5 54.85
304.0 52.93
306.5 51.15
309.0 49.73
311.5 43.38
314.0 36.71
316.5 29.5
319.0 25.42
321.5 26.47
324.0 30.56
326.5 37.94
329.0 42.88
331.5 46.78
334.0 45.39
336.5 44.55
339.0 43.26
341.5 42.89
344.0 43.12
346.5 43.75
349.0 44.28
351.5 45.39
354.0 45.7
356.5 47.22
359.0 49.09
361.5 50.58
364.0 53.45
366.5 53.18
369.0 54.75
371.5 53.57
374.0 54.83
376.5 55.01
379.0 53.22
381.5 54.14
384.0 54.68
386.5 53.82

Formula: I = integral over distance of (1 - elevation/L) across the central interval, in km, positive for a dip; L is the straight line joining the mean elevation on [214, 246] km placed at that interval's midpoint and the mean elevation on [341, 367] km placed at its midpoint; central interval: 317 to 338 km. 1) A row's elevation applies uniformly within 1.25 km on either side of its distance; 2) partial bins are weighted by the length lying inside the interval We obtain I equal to 4.5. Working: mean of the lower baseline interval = 48.5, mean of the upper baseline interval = 47.1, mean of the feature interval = 37.3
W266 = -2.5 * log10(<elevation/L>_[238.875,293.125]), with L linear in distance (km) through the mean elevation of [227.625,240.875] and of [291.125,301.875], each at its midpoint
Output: 0.070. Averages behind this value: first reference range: 48.8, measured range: 50.2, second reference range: 57.8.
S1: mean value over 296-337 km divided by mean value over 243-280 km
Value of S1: 0.9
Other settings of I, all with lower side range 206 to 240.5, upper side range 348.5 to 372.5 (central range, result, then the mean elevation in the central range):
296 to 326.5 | 4.36 km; 42.4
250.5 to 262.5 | 0.76 km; 46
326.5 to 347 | 2.46 km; 43.7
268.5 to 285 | -0.67 km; 51.3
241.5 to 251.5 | 0.42 km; 47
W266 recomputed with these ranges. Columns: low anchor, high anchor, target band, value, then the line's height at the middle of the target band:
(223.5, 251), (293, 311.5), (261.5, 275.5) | 0.03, 50.9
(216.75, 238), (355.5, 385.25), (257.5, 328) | 0.06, 50.6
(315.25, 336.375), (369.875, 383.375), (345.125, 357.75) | 0.00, 45.2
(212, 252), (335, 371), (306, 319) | 0.19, 47.6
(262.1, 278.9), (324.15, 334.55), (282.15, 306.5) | -0.22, 46.5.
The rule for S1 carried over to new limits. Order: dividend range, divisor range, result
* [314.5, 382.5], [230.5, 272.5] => 0.94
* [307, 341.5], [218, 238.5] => 0.80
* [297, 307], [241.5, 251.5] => 1.16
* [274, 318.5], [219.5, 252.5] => 1.07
